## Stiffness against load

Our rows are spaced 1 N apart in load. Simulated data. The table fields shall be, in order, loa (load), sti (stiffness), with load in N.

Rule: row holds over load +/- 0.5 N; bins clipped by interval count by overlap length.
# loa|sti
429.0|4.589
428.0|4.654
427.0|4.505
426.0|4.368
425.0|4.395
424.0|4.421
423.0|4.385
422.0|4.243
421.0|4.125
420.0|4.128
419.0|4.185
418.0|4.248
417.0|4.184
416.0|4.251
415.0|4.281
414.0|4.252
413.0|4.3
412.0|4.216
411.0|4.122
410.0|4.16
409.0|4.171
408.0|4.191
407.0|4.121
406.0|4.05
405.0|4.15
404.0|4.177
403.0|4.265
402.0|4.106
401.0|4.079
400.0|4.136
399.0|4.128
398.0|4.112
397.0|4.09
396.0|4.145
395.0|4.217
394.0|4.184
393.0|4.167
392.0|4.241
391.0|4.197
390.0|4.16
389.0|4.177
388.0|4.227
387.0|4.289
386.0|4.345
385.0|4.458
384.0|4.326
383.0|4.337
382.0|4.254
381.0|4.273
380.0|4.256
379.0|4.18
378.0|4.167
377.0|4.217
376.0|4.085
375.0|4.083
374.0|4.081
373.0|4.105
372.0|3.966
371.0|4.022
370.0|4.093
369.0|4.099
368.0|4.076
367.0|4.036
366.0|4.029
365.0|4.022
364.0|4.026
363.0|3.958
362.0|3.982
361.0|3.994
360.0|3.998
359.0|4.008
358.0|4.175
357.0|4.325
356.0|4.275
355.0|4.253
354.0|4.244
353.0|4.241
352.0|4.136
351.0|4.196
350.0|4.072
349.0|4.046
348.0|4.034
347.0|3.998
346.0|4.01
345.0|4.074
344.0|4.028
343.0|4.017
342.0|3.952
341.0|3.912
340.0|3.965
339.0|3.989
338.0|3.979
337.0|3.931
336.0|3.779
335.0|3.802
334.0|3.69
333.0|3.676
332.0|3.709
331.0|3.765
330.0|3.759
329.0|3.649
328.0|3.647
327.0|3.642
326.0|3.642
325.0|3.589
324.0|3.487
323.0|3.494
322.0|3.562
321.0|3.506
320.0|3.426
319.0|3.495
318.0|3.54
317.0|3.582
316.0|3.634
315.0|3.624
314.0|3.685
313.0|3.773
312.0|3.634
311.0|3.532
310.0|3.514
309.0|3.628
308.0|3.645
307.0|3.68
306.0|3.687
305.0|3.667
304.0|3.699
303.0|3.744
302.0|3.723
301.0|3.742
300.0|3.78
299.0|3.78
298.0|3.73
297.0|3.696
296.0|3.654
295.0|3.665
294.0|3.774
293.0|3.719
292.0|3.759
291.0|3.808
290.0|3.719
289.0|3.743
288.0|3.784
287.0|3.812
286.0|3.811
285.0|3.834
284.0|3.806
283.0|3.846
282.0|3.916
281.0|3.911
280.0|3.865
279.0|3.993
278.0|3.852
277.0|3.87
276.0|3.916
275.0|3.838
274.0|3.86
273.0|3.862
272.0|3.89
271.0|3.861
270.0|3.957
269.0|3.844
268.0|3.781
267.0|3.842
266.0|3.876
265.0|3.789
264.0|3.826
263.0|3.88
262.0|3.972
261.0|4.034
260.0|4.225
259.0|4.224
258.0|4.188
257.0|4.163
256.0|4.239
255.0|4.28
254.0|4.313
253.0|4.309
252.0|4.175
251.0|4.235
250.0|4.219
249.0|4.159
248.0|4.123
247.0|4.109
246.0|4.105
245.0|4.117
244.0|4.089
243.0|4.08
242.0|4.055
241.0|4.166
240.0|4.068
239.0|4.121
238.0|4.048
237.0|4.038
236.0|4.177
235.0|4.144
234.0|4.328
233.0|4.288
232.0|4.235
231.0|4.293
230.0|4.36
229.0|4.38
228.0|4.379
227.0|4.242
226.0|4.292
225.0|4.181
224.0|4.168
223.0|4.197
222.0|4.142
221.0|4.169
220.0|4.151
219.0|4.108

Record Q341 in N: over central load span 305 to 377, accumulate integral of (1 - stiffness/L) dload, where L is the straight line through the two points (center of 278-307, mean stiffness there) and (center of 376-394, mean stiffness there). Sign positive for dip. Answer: 2.67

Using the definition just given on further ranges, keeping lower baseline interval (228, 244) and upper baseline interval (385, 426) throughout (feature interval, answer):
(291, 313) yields 2.6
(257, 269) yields 0.6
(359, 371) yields 0.5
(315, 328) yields 2.0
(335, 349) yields 0.8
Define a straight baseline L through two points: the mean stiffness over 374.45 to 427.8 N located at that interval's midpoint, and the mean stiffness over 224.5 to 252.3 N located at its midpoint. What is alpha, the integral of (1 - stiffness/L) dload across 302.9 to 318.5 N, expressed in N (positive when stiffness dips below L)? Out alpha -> 2.1 N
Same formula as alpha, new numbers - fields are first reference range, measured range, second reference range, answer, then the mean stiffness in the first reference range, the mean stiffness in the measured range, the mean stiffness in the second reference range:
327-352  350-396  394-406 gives -1.40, 3.9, 4.16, 4.14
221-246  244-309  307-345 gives 1.00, 4.19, 3.9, 3.7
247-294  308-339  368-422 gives 3.06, 3.95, 3.65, 4.18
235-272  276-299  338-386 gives 1.60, 4.07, 3.8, 4.11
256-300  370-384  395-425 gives -0.17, 3.87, 4.16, 4.19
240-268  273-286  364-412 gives 0.75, 4.1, 3.87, 4.16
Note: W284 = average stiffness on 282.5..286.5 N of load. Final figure 3.82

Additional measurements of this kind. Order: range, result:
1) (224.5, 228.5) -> 4.27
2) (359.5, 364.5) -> 3.99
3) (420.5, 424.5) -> 4.29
